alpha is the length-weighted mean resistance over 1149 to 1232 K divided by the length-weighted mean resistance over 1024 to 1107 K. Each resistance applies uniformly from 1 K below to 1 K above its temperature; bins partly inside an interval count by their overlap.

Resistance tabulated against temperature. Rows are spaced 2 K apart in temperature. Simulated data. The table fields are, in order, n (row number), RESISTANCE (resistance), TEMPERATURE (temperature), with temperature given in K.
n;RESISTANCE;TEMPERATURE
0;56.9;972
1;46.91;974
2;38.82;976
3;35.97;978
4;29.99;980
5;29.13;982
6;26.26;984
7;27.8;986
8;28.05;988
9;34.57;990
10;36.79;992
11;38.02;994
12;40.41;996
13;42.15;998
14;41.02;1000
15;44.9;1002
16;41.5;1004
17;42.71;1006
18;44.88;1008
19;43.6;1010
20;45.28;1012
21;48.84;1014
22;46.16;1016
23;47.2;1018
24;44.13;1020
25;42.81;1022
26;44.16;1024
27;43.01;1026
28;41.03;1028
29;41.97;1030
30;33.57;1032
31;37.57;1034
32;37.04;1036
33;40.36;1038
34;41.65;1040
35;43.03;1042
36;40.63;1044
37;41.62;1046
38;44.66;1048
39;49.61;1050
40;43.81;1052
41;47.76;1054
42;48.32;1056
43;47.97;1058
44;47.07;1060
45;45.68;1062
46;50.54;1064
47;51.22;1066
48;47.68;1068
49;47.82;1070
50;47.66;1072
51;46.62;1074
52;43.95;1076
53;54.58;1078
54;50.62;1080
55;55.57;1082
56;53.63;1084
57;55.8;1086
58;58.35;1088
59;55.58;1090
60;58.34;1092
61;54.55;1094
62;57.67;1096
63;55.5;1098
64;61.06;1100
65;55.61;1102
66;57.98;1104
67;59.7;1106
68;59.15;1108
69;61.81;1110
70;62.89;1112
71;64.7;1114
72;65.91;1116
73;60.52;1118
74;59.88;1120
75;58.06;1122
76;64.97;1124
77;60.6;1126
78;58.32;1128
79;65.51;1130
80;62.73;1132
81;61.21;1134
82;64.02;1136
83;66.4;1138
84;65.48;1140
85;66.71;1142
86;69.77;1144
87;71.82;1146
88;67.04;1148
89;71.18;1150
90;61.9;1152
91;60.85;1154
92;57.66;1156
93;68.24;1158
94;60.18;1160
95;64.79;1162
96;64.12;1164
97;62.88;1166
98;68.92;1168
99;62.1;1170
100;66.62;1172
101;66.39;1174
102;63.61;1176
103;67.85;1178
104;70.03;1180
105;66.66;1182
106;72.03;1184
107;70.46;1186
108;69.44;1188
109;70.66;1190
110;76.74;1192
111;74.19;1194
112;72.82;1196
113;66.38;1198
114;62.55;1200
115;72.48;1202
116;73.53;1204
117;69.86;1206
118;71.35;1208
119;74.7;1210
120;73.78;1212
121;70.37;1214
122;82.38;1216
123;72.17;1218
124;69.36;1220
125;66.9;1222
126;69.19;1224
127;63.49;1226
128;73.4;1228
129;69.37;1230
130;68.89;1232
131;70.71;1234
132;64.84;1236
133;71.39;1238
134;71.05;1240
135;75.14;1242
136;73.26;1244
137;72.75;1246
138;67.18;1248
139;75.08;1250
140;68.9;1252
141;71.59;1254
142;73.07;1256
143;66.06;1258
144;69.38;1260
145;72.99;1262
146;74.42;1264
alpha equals 1.4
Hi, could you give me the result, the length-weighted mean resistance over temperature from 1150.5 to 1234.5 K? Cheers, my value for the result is 68.6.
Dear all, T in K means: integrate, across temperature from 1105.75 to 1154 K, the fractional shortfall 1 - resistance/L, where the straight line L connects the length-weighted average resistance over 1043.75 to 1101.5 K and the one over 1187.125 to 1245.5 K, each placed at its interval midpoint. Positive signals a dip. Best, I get -4.1 K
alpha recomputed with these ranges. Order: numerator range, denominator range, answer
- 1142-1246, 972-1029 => 1.72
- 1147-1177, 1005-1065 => 1.47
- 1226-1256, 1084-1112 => 1.22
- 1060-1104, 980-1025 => 1.33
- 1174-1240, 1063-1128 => 1.25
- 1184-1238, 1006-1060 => 1.63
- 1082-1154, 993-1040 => 1.45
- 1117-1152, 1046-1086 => 1.32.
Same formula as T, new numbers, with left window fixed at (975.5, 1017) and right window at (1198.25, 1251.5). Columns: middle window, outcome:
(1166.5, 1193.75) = -1.7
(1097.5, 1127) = -3.1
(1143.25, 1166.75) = -1.6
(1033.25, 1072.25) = 1.2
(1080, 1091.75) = -1.0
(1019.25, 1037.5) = 1.0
